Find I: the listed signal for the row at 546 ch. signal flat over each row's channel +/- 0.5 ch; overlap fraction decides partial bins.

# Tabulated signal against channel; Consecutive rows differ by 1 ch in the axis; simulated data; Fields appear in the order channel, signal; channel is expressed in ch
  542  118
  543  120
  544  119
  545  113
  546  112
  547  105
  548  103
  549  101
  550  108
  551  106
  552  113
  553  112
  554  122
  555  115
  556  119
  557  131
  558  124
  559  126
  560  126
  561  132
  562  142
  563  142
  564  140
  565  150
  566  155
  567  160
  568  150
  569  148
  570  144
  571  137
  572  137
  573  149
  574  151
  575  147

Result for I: 112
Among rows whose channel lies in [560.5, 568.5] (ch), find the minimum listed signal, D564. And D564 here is 132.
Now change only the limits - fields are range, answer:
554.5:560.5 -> 115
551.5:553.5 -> 112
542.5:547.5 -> 105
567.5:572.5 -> 137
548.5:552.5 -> 101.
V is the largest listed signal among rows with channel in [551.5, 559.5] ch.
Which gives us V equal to 131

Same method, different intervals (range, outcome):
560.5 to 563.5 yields 142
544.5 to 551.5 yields 113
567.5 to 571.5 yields 150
